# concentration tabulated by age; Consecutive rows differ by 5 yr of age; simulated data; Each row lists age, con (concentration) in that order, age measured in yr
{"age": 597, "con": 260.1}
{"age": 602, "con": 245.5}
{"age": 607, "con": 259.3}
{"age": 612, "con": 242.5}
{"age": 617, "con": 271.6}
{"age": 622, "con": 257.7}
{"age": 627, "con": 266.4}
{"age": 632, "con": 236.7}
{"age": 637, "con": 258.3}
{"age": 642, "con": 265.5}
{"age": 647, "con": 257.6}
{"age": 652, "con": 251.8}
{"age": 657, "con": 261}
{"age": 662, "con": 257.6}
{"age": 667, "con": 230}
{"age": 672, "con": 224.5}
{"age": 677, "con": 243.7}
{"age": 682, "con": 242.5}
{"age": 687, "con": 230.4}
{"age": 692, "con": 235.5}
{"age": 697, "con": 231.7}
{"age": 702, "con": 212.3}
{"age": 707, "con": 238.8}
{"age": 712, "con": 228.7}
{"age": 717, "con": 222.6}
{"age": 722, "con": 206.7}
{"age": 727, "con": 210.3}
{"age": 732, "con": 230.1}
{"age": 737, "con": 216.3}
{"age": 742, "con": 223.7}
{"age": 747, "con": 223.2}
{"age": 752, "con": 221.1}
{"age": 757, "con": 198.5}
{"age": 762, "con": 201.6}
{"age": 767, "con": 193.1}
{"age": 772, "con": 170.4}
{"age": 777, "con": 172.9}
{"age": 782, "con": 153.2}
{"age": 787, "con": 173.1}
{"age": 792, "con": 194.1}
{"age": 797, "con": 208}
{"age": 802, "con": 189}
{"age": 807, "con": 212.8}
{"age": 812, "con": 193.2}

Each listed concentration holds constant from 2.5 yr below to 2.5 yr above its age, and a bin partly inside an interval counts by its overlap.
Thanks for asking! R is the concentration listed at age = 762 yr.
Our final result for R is 201.6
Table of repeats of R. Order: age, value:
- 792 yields 194.1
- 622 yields 257.7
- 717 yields 222.6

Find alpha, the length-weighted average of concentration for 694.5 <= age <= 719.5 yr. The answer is 227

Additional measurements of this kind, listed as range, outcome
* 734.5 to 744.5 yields 220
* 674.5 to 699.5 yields 237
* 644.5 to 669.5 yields 252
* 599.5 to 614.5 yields 249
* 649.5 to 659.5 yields 256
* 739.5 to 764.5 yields 214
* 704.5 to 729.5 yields 221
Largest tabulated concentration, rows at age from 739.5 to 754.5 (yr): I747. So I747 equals 223.7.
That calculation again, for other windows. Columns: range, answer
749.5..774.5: 221.1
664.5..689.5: 243.7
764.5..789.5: 193.1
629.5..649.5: 265.5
